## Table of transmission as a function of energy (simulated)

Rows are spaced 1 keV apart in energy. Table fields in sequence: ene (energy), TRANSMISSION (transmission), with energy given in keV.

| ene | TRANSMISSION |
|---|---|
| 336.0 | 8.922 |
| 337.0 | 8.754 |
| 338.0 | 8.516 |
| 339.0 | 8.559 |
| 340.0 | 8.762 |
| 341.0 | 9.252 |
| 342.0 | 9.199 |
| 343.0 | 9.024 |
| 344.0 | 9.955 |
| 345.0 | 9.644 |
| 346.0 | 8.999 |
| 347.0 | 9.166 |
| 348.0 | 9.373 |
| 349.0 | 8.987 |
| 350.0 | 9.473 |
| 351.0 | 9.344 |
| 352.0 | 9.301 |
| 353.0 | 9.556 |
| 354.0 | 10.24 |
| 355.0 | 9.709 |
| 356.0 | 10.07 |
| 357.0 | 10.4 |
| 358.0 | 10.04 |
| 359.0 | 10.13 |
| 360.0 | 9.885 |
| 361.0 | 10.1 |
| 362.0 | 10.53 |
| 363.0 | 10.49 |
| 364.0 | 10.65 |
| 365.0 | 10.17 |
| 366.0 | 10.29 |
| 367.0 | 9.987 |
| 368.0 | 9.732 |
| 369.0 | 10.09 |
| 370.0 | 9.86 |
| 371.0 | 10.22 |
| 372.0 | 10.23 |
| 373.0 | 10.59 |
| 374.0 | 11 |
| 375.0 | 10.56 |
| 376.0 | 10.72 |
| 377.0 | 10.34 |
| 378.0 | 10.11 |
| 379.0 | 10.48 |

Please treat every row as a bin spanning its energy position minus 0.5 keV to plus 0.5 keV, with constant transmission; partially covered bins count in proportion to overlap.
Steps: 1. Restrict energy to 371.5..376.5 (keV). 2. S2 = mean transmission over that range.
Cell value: 10.6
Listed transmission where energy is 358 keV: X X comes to 10.04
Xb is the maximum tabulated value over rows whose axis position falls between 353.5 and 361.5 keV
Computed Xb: 10.4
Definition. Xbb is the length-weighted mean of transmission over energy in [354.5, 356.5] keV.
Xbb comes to 9.89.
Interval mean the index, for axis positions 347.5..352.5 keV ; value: 9.3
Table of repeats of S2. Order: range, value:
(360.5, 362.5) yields 10.3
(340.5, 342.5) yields 9.23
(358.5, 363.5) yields 10.2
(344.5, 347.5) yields 9.27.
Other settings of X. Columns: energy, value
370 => 9.86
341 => 9.252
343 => 9.024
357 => 10.4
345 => 9.644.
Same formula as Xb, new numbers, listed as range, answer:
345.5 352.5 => 9.473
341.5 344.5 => 9.955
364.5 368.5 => 10.29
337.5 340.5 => 8.762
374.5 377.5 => 10.72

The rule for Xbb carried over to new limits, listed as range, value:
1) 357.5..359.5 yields 10.1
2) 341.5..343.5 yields 9.11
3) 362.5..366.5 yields 10.4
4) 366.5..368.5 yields 9.86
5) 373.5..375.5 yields 10.8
